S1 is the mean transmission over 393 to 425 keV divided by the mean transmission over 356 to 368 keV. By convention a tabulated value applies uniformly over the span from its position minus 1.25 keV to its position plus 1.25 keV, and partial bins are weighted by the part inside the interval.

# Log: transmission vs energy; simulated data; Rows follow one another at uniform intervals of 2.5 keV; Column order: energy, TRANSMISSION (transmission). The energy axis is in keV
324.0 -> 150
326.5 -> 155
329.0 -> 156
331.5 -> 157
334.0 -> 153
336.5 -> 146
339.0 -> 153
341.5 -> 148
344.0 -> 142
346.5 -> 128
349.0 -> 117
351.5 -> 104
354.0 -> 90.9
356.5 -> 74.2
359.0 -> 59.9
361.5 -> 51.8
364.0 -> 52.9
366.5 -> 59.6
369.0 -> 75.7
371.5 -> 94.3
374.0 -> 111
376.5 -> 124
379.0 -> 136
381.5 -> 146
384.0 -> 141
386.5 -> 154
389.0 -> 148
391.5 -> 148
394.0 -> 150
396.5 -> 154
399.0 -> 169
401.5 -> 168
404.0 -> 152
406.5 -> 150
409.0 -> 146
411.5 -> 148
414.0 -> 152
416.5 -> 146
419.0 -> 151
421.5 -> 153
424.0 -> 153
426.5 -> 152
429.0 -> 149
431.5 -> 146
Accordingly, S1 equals 2.6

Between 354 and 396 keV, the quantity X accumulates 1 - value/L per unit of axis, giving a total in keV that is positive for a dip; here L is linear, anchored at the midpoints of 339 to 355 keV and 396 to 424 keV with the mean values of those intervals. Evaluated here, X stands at 9.31 keV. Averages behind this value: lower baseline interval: 125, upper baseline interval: 154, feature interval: 108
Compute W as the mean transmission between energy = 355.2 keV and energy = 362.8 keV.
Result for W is 62.1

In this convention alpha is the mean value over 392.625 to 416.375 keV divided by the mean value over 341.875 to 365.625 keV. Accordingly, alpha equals 1.66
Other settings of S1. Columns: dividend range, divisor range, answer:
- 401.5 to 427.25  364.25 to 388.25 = 1.33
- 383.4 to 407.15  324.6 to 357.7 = 1.16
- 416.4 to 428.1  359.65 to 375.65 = 2.02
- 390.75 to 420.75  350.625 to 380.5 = 1.77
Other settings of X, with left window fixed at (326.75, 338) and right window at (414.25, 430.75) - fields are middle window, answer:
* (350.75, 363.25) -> 6.42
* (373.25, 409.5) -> 1.08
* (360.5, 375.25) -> 7.52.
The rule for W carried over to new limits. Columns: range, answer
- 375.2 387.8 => 140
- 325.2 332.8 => 156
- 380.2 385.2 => 143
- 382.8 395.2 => 148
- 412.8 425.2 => 151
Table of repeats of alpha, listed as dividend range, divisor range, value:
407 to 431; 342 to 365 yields 1.60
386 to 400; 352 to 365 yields 2.25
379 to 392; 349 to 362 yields 1.79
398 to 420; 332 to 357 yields 1.20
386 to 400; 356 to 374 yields 2.20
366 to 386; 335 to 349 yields 0.81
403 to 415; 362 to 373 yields 2.13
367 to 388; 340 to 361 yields 1.13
